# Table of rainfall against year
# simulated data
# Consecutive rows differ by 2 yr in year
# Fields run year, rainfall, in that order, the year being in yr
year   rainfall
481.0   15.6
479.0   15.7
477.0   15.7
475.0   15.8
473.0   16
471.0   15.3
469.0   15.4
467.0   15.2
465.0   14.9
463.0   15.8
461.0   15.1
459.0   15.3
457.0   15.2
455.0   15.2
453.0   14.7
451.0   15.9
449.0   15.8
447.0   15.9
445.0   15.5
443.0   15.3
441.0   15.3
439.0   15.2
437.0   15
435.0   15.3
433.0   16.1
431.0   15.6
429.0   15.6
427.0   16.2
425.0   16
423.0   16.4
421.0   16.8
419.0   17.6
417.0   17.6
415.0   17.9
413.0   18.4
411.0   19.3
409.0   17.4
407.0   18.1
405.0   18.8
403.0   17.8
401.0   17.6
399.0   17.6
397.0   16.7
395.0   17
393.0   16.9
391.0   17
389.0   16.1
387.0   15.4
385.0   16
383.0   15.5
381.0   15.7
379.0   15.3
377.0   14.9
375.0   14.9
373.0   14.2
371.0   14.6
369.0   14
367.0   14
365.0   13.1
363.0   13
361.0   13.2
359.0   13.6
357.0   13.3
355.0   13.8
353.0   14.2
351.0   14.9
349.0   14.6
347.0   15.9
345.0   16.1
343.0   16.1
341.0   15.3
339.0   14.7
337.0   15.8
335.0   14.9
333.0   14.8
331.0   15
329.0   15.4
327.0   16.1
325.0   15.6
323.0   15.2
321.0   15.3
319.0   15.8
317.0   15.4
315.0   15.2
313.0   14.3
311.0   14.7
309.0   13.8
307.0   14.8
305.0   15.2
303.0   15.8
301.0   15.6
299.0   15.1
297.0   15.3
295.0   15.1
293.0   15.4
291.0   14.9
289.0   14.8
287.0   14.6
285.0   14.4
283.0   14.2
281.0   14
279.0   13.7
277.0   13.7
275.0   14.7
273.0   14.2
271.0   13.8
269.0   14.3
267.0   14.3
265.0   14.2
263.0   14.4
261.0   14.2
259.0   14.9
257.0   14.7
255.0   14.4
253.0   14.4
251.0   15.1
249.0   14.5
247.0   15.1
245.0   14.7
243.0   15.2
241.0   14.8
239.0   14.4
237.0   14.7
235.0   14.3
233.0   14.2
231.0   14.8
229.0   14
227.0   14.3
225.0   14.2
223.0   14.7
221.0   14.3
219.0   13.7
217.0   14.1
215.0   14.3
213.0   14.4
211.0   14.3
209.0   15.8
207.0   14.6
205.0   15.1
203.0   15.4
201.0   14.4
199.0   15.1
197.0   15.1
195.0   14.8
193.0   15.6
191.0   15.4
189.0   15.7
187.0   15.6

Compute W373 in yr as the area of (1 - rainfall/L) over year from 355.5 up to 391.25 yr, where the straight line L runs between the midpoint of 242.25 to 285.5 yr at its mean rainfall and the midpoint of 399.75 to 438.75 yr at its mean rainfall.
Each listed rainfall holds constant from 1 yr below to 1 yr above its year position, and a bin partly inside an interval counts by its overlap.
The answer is 3.6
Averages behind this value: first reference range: 14.4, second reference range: 17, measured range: 14.6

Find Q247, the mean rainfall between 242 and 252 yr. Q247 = 14.9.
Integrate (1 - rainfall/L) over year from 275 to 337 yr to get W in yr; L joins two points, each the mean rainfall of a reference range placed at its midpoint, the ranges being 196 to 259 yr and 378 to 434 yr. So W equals 2.6 yr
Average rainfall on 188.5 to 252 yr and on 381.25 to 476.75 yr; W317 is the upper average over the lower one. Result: 1.10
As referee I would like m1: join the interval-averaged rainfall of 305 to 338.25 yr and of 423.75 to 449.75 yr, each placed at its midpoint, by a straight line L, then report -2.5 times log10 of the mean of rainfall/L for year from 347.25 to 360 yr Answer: 0.08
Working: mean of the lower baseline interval 15.1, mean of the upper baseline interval 15.6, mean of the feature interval 14.2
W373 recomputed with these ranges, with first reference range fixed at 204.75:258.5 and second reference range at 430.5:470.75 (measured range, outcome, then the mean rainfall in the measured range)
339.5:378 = 1.6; 14.4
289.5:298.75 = -0.2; 15.1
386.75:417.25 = -4.7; 17.5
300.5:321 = -0.3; 15.1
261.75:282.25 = 0.8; 14.1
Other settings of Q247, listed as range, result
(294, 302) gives 15.3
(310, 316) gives 14.7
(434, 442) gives 15.2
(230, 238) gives 14.5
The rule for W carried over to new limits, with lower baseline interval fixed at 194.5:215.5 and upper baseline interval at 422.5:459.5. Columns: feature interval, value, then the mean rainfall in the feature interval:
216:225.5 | 0.4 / 14.2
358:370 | 1.4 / 13.5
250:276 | 1.0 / 14.4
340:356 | 0.2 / 15.1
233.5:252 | 0.3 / 14.7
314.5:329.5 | -0.3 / 15.5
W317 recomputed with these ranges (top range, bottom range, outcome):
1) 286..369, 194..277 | 1.02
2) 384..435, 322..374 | 1.16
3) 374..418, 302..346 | 1.11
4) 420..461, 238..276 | 1.07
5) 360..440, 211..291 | 1.12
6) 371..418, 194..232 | 1.15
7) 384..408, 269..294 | 1.19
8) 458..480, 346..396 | 1.04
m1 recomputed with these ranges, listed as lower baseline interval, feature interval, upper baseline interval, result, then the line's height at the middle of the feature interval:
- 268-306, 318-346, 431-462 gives -0.040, 14.9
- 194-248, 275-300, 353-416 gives 0.037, 15.1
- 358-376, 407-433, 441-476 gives -0.158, 14.8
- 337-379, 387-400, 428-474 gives -0.133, 14.8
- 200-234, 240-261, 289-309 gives 0.001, 14.8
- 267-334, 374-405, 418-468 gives -0.071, 15.3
